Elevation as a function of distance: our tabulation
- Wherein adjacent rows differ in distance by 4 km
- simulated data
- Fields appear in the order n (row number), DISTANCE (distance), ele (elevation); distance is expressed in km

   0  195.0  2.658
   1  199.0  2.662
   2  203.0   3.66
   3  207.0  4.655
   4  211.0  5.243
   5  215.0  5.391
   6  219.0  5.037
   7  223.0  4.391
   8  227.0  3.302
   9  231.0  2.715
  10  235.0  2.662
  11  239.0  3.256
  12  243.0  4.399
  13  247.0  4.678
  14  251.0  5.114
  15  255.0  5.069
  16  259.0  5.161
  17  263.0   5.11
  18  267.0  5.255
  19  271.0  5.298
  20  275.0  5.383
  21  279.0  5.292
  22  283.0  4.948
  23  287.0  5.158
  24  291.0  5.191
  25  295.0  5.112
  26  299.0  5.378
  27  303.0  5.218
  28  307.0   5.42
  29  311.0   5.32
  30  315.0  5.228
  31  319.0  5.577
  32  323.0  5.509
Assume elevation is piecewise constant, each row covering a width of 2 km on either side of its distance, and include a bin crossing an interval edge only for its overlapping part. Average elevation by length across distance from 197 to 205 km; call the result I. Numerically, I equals 3.16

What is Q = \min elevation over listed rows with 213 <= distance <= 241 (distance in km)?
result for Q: 2.662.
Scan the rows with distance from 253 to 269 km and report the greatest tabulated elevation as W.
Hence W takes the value 5.255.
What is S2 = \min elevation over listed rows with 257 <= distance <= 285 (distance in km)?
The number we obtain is 4.948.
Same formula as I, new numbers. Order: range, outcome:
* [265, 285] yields 5.24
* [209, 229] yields 4.67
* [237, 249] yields 4.11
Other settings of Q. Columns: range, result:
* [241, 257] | 4.399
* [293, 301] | 5.112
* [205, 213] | 4.655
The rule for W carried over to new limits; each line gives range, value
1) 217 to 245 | 5.037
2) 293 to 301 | 5.378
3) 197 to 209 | 4.655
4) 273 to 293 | 5.383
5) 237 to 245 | 4.399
